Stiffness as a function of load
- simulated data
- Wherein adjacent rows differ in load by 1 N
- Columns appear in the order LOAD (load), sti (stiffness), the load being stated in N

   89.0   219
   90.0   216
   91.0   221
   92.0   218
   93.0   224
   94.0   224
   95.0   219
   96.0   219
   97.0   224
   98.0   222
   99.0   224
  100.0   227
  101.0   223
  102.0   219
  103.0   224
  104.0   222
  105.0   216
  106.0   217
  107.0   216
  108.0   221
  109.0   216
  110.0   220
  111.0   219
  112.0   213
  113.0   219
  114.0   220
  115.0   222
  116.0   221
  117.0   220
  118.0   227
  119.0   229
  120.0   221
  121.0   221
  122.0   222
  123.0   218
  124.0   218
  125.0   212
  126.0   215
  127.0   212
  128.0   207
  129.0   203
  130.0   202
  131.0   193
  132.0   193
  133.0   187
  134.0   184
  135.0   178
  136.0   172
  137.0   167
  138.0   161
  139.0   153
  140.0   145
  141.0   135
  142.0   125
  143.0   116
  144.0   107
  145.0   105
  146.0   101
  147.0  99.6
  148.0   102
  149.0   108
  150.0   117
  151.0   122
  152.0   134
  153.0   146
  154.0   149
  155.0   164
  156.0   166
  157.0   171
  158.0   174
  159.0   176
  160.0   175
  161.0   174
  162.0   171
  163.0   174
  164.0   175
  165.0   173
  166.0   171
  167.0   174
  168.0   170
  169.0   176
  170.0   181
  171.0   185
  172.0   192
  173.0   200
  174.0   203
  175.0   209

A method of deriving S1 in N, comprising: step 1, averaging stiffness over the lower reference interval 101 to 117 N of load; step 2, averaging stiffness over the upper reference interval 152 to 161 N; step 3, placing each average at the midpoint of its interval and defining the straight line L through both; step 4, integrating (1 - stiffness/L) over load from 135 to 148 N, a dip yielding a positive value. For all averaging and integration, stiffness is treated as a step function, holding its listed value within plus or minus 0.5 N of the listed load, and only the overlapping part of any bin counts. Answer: 3.5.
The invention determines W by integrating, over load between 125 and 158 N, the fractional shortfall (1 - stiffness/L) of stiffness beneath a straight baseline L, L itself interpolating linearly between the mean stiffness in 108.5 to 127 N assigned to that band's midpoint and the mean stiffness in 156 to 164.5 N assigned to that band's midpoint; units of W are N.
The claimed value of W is 6.6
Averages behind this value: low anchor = 219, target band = 156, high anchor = 173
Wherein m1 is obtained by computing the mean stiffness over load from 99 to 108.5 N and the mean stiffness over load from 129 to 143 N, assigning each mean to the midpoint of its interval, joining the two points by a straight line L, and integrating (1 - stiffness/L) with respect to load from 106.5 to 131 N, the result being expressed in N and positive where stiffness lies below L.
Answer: -2.6 N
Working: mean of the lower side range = 221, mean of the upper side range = 168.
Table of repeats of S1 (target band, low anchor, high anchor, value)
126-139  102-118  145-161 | -0.7 N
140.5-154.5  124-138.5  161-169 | 4.9 N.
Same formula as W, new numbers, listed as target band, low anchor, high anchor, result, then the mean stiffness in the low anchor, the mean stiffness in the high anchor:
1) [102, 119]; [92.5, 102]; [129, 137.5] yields -0.9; 223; 186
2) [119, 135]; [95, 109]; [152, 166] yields -0.8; 221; 167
